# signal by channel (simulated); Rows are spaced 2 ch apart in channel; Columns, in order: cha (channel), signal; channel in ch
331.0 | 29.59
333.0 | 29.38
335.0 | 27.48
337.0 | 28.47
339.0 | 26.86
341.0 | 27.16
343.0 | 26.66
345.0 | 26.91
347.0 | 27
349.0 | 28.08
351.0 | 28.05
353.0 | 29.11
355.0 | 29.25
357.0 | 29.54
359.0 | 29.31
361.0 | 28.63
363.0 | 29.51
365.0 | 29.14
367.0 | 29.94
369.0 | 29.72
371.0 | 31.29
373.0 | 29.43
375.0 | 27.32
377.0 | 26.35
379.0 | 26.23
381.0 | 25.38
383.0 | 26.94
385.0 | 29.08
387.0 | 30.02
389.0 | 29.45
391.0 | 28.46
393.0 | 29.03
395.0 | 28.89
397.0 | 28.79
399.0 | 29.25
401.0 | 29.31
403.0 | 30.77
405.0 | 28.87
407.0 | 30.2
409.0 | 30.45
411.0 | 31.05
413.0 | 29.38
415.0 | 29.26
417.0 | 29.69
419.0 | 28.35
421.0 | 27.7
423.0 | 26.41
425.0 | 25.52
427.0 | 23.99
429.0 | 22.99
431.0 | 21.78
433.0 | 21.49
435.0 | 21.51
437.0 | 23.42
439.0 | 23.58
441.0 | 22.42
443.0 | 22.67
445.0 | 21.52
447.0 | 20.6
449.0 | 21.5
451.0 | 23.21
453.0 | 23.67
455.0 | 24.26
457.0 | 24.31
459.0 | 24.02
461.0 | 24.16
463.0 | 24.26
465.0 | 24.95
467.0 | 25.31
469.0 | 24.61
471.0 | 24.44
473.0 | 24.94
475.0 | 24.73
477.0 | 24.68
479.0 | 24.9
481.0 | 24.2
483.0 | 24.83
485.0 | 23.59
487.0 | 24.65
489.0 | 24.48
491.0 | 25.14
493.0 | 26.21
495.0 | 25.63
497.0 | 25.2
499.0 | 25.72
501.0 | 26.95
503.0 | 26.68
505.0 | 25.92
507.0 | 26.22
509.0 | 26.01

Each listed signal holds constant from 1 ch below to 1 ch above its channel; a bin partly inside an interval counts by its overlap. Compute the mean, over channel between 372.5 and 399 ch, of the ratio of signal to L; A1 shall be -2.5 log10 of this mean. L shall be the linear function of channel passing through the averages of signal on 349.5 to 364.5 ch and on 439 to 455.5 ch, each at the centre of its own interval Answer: -0.05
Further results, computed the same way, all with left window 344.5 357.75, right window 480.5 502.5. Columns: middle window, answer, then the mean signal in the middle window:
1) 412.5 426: -0.05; 28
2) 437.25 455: 0.16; 22.5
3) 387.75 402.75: -0.07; 29.1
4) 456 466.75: 0.06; 24.4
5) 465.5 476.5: 0.04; 24.8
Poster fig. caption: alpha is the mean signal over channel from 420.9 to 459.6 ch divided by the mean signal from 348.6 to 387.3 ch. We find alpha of 0.8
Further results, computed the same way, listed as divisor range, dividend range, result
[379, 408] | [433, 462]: 0.79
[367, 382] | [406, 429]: 1.00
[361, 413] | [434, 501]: 0.83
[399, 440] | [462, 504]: 0.93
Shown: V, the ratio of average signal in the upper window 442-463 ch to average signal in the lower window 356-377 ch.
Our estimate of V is 0.79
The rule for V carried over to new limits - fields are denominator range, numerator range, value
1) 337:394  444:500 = 0.86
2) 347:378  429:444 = 0.78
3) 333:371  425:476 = 0.82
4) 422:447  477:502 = 1.09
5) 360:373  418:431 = 0.86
